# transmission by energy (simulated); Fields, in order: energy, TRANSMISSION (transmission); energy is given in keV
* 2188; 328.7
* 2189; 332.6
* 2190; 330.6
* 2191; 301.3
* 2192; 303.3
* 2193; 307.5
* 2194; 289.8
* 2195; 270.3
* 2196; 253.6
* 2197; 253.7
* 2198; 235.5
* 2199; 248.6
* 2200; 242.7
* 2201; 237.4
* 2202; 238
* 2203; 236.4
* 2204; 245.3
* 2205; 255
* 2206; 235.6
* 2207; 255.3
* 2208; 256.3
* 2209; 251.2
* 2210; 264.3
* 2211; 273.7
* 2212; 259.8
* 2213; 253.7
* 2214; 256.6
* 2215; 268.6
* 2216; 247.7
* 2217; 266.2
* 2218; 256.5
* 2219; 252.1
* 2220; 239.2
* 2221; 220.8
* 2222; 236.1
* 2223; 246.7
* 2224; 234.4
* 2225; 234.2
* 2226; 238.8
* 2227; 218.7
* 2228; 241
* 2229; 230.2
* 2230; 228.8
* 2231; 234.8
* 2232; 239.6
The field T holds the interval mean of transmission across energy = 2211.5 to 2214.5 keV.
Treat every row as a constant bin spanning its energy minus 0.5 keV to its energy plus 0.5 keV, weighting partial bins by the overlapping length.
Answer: 257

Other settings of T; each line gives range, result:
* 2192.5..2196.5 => 280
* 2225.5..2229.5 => 232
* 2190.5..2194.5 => 300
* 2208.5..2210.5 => 258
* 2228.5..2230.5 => 230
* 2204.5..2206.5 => 245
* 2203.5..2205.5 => 250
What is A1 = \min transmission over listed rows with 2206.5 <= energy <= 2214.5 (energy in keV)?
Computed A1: 251.2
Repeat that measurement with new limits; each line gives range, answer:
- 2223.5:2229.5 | 218.7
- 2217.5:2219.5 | 252.1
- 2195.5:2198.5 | 235.5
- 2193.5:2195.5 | 270.3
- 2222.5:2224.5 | 234.4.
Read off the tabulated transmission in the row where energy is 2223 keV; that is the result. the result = 246.7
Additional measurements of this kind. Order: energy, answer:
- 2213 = 253.7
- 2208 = 256.3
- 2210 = 264.3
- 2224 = 234.4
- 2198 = 235.5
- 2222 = 236.1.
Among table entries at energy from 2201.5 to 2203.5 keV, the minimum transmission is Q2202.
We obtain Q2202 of 236.4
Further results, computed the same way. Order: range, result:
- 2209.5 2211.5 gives 264.3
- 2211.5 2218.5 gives 247.7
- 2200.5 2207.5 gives 235.6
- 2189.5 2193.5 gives 301.3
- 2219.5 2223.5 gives 220.8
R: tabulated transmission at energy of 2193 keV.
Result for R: 307.5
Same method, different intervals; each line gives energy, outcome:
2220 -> 239.2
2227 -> 218.7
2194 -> 289.8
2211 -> 273.7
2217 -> 266.2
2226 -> 238.8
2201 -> 237.4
